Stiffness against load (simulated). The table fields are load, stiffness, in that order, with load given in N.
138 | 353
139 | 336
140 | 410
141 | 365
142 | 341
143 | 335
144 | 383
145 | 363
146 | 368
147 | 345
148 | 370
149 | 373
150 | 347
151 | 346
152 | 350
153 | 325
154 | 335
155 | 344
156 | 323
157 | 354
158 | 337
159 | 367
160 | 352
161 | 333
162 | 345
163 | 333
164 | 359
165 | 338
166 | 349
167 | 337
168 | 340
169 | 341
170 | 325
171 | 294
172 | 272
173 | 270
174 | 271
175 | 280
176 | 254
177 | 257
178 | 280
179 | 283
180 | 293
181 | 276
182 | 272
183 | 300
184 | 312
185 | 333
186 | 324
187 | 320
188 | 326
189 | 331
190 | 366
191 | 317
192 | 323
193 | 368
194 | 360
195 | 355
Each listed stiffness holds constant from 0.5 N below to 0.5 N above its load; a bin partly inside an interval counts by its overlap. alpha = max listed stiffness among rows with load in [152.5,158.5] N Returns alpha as 354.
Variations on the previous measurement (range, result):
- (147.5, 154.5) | 373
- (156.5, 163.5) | 367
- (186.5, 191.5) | 366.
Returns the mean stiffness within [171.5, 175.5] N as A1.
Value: 273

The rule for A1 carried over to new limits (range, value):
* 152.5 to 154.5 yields 330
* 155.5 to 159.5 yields 345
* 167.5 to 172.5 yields 314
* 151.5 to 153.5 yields 338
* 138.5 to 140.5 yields 373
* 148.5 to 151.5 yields 355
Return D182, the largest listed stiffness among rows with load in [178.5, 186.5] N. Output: 333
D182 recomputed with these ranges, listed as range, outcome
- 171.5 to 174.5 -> 272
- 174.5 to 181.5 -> 293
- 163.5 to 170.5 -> 359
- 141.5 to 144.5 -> 383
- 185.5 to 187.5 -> 324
